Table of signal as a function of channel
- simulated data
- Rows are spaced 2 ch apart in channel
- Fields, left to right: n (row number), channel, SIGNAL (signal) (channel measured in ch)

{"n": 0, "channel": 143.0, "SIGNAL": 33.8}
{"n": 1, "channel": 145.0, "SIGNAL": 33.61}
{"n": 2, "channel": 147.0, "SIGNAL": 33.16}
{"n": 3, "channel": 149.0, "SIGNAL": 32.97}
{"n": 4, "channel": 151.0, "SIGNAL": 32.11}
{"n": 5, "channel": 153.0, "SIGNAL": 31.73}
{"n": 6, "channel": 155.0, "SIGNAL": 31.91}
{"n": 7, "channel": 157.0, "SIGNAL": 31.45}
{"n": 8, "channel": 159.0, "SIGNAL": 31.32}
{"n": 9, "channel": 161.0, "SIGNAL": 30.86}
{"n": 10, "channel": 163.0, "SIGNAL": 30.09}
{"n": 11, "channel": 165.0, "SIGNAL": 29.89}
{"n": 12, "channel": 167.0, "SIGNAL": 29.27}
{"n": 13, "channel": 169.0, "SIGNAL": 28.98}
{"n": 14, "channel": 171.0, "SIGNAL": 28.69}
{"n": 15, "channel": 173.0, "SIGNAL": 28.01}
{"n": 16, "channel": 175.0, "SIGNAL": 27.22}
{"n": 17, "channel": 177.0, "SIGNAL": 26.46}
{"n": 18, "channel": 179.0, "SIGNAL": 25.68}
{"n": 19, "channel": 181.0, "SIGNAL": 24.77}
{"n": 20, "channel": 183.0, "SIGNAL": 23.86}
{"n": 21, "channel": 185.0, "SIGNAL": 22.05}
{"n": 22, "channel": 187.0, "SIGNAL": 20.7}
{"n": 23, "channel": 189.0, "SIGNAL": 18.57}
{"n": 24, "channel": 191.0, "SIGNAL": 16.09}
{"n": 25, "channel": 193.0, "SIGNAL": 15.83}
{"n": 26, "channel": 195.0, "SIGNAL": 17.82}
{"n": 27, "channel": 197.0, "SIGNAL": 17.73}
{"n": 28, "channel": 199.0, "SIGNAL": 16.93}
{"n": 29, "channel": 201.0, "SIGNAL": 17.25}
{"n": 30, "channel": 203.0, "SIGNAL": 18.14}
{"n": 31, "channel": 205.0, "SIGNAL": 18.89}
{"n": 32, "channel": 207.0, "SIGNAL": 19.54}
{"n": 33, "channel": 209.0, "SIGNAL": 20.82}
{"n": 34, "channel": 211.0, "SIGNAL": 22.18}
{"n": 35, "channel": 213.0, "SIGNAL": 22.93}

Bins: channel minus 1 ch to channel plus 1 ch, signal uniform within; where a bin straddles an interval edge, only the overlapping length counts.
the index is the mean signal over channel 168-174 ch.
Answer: 28.6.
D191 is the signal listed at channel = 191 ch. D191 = 16.09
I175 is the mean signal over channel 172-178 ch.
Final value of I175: 27.2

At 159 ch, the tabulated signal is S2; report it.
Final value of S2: 31.32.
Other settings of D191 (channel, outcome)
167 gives 29.27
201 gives 17.25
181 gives 24.77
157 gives 31.45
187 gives 20.7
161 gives 30.86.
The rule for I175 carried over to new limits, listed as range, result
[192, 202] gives 17.1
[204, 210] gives 19.8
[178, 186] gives 24.1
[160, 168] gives 30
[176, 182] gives 25.6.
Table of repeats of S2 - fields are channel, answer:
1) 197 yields 17.73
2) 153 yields 31.73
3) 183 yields 23.86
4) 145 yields 33.61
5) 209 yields 20.82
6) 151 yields 32.11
